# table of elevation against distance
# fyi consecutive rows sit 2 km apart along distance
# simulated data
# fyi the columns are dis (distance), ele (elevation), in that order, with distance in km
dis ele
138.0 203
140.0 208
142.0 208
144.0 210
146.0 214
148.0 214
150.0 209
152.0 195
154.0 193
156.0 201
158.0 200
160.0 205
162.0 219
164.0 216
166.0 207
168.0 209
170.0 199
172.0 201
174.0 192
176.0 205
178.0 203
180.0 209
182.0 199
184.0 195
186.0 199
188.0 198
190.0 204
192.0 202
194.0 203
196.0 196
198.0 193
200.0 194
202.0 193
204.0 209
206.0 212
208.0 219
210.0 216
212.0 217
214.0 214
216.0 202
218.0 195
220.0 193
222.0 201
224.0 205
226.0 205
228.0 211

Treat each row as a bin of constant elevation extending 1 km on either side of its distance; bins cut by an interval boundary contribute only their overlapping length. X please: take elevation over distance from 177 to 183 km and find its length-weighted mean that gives 204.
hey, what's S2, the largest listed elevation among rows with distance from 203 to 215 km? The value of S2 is 219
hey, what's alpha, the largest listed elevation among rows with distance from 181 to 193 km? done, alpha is 204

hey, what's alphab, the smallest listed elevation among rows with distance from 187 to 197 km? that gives 196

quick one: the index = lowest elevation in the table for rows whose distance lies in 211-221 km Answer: 193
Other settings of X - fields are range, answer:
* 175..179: 204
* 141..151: 211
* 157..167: 209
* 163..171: 208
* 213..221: 201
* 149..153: 202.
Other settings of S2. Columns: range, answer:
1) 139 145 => 210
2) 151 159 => 201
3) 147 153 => 214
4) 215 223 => 202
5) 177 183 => 209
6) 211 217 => 217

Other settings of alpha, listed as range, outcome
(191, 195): 203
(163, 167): 216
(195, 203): 196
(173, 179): 205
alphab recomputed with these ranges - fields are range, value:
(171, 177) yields 192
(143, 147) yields 210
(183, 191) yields 195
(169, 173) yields 199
